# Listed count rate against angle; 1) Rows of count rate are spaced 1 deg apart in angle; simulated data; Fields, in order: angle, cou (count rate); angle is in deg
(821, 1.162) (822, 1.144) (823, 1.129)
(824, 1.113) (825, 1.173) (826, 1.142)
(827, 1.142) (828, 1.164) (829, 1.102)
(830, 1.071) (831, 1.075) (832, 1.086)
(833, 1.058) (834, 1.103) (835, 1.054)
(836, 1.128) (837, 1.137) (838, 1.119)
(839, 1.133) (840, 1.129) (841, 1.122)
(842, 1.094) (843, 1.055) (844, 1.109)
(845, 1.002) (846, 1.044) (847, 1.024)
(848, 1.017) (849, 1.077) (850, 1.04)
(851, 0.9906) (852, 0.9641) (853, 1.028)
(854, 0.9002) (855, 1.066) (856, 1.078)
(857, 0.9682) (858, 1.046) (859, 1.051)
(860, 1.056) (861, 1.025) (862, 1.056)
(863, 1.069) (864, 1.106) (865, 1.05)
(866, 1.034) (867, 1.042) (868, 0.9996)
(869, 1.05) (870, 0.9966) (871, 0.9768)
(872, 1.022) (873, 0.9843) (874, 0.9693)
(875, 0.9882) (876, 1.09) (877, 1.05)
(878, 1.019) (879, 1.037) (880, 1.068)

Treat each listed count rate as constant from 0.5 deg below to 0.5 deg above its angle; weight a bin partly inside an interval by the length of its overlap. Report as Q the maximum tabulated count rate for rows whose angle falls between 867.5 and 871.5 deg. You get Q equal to 1.05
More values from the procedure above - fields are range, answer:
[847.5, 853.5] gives 1.077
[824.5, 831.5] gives 1.173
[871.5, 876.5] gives 1.09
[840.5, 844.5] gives 1.122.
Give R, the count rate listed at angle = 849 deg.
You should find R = 1.077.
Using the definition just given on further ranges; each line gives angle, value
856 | 1.078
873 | 0.9843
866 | 1.034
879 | 1.037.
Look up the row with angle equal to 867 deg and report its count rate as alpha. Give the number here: 1.042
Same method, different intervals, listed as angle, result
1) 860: 1.056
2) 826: 1.142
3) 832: 1.086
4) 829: 1.102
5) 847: 1.024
